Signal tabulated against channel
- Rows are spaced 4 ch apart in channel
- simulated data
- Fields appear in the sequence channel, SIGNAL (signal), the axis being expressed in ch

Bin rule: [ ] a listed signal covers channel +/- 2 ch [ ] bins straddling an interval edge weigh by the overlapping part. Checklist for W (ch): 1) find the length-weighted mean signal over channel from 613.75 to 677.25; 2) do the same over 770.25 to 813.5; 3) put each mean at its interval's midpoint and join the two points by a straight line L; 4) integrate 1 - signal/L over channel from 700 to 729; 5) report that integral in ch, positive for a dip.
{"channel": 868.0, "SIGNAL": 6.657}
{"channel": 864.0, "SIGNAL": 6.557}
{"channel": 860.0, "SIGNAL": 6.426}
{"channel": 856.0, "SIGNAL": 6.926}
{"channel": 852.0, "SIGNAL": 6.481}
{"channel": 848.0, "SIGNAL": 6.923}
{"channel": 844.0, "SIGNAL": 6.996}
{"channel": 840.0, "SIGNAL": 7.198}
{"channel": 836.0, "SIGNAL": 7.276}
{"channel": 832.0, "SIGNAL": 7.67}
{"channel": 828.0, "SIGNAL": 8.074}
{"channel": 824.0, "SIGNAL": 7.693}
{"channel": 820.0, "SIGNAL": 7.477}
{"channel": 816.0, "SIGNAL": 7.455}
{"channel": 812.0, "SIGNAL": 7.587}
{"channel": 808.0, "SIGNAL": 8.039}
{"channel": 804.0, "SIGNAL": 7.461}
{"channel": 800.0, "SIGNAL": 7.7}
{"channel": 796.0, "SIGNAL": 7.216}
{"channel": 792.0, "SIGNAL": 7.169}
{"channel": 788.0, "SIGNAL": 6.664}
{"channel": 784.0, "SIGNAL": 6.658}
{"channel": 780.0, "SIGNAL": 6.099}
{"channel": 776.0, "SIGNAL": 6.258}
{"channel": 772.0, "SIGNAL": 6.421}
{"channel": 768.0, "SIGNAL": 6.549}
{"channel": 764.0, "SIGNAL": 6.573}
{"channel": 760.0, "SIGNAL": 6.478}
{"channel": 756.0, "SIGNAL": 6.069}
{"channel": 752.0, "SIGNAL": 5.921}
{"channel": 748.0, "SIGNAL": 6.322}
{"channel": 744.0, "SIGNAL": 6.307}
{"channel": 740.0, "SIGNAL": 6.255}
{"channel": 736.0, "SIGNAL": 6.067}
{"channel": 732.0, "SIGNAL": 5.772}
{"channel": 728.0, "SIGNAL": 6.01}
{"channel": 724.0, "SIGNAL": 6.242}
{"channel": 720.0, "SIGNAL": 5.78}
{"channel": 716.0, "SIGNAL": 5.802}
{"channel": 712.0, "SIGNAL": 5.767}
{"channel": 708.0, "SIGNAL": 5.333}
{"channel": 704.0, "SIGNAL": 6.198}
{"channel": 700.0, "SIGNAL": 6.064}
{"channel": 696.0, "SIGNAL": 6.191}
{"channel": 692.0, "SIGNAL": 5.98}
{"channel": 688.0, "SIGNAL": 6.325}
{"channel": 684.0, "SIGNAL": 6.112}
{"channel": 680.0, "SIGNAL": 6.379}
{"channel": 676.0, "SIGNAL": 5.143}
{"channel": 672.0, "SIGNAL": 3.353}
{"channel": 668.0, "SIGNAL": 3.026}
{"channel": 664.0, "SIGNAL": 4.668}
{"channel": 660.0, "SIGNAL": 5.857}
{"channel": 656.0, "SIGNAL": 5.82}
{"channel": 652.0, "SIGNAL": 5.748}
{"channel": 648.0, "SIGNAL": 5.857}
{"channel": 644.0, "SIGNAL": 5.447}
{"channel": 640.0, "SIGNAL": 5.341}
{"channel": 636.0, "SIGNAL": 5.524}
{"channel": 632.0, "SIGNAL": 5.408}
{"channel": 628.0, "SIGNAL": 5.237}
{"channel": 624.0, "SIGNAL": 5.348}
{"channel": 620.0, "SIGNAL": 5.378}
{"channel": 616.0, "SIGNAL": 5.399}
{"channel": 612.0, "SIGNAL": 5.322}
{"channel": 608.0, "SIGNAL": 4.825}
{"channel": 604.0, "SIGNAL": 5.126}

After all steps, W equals 0.7 ch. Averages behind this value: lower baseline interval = 5.16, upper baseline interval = 7.02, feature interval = 5.88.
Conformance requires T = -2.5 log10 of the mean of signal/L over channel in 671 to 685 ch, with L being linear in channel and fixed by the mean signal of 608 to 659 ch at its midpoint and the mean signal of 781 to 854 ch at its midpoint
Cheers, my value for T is 0.12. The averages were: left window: 5.47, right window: 7.3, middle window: 5.32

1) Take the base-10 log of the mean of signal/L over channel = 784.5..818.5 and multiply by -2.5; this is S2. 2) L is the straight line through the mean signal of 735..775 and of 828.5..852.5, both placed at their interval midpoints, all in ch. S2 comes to -0.09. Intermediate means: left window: 6.3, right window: 7.19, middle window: 7.38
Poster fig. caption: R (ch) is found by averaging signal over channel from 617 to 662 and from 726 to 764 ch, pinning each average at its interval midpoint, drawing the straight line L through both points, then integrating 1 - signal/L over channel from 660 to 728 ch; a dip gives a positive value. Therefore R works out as 3.7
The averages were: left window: 5.54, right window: 6.16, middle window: 5.55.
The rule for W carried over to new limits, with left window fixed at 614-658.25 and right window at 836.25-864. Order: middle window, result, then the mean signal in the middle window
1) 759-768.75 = -0.4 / 6.54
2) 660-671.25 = 3.0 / 4.15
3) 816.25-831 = -2.3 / 7.71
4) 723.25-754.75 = 0.2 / 6.11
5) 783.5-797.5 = -1.0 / 6.95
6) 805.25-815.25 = -1.8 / 7.74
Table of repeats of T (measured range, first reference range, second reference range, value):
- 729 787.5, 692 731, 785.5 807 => 0.07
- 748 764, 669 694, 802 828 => 0.08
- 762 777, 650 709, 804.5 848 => 0.04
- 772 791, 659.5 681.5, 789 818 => 0.09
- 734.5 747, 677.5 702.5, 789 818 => 0.09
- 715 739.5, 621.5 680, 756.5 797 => 0.01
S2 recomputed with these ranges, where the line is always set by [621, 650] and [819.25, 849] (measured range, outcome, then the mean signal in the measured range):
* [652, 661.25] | -0.03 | 5.82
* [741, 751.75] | 0.05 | 6.24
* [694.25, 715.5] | 0.04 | 5.9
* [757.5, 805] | 0.02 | 6.75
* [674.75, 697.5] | -0.02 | 6.05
